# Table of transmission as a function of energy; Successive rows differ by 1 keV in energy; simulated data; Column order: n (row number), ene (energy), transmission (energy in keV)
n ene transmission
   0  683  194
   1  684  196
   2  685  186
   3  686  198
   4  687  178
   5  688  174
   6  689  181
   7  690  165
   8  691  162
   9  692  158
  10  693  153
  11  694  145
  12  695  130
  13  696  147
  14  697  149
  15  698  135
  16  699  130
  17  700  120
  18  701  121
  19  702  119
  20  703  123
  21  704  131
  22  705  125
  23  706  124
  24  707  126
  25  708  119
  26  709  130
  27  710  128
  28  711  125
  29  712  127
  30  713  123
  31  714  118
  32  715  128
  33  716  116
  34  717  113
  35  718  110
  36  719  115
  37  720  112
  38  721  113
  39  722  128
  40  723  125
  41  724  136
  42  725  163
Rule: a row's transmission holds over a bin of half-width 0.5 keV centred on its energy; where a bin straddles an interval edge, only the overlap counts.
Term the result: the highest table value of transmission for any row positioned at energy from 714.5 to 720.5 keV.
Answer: 128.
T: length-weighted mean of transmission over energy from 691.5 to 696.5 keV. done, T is 147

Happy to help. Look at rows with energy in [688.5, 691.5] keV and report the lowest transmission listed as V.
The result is 162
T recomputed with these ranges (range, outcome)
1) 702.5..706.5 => 126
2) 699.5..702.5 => 120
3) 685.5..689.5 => 183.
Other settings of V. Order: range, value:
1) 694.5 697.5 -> 130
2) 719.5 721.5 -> 112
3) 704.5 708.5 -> 119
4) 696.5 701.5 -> 120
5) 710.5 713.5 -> 123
